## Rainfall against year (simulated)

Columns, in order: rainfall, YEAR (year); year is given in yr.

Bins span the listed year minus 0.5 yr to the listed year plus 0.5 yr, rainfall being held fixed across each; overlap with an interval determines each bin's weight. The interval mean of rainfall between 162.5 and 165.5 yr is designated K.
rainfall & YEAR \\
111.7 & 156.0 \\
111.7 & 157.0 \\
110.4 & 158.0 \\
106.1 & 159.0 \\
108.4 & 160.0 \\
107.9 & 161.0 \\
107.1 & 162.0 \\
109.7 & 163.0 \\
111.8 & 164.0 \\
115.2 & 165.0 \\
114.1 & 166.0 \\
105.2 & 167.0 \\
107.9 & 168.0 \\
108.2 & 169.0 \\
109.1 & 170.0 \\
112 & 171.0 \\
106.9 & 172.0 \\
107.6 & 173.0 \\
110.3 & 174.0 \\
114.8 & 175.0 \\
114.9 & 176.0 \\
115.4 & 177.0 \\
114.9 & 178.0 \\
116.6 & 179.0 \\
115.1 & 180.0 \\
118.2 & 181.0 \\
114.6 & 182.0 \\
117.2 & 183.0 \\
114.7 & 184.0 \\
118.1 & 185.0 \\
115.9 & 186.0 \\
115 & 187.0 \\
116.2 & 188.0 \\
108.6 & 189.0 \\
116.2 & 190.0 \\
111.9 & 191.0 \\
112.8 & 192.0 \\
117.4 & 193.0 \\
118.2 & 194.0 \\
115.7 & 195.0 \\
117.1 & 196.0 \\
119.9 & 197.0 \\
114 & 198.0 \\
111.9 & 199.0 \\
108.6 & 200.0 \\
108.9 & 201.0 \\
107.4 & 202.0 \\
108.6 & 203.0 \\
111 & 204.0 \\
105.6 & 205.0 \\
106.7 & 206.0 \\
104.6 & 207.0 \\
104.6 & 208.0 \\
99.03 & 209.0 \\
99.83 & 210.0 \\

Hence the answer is 112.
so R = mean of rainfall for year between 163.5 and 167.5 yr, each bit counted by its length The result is 112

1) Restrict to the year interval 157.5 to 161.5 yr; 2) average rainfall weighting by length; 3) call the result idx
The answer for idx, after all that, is 108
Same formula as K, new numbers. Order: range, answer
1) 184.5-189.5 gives 115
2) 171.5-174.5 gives 108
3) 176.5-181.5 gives 116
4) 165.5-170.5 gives 109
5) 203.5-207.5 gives 107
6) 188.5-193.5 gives 113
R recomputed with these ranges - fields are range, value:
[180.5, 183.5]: 117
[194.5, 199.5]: 116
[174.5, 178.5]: 115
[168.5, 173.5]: 109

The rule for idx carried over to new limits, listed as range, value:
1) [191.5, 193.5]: 115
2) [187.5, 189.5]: 112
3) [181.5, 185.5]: 116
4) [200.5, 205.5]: 108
